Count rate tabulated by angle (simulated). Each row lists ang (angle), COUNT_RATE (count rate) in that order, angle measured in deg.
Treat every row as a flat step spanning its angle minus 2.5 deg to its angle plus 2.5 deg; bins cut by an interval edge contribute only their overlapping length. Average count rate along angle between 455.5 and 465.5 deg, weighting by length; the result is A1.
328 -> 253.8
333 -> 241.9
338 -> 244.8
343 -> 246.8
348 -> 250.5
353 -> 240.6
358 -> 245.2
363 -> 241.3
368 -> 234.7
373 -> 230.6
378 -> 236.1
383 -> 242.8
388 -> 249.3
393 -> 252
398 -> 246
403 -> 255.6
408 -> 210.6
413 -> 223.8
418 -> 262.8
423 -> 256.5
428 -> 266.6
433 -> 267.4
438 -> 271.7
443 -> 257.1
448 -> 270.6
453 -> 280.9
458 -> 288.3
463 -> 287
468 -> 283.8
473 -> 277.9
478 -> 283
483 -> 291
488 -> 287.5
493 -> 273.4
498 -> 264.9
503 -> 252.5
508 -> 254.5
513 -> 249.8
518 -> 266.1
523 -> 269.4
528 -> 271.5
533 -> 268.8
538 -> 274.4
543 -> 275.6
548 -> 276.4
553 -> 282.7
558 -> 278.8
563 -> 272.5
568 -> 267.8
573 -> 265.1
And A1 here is 288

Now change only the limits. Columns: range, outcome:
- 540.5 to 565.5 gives 277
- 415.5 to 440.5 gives 265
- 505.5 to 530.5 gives 262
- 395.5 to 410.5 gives 237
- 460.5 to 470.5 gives 285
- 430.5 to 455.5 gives 270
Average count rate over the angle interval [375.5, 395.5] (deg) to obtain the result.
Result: 245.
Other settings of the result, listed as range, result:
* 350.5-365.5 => 242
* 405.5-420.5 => 232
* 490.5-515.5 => 259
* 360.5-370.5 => 238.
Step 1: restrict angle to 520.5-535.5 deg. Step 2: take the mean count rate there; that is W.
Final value 270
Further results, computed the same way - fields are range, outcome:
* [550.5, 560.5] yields 281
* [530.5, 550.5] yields 274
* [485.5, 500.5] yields 275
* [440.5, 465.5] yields 277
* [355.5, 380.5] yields 238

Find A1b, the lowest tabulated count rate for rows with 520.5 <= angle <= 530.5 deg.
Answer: 269.4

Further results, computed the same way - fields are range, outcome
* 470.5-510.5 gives 252.5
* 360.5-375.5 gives 230.6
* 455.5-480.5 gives 277.9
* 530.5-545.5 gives 268.8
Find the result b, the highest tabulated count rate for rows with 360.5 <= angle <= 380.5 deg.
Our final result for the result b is 241.3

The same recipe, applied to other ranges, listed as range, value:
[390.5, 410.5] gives 255.6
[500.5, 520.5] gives 266.1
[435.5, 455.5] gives 280.9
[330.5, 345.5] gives 246.8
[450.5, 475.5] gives 288.3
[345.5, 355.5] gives 250.5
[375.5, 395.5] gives 252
